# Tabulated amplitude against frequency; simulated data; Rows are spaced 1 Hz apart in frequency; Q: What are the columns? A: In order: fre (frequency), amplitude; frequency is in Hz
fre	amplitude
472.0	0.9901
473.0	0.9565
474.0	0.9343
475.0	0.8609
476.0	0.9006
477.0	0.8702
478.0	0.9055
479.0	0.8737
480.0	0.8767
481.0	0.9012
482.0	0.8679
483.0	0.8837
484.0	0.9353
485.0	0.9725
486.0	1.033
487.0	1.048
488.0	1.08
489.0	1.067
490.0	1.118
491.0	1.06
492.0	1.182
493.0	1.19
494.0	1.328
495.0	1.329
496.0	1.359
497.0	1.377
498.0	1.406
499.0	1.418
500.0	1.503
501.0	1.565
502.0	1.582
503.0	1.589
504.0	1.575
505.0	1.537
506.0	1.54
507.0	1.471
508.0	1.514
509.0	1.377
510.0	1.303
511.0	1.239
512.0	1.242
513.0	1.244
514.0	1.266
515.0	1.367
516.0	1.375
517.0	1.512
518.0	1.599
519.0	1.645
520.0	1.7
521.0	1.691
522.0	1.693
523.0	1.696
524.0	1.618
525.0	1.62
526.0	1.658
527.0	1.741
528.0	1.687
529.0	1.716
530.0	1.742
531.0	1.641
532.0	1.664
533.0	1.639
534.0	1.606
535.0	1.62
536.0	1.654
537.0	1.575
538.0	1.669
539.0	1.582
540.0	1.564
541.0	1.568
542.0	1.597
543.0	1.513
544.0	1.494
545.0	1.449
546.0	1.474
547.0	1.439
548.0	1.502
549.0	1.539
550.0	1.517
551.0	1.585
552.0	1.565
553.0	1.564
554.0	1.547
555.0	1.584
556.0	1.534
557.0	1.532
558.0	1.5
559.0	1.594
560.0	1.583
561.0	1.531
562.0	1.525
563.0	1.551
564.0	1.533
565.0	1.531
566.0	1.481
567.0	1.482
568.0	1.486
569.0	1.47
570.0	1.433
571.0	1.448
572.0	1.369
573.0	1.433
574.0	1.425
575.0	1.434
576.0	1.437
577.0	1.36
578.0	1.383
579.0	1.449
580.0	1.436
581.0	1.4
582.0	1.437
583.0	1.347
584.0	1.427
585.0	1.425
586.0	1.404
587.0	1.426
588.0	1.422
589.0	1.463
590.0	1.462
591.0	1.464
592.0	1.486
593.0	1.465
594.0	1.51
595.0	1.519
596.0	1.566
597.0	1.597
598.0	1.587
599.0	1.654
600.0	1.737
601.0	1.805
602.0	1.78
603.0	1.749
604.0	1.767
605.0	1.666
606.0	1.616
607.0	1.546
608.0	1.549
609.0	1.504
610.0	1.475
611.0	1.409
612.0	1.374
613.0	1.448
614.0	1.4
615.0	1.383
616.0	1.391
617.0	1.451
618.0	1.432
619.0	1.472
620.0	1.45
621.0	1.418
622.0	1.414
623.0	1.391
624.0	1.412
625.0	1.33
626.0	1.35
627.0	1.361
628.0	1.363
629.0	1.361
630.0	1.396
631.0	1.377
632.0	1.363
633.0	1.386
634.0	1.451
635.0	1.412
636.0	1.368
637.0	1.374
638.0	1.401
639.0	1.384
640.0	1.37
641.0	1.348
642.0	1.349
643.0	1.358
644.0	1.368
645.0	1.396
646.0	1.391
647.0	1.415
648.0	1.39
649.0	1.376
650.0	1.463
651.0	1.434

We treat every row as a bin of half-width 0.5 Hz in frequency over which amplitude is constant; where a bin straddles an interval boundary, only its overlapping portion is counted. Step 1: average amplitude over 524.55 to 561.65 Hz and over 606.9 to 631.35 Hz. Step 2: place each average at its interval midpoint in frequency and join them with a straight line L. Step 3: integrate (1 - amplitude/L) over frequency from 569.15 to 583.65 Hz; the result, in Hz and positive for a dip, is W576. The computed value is 0.9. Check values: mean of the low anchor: 1.58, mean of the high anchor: 1.42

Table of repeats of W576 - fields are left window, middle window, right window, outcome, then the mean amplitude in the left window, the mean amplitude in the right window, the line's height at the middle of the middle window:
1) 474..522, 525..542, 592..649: -4.2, 1.26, 1.46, 1.32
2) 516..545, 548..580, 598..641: 1.4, 1.62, 1.47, 1.57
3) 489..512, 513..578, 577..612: -4.5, 1.38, 1.52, 1.45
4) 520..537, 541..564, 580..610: 1.2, 1.67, 1.54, 1.62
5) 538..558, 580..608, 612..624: -1.6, 1.54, 1.42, 1.46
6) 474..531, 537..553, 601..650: -2.0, 1.33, 1.44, 1.37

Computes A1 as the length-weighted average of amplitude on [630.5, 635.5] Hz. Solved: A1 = 1.4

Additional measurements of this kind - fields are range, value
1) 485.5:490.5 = 1.07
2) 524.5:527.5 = 1.67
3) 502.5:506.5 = 1.56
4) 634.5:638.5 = 1.39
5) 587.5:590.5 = 1.45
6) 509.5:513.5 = 1.26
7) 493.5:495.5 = 1.33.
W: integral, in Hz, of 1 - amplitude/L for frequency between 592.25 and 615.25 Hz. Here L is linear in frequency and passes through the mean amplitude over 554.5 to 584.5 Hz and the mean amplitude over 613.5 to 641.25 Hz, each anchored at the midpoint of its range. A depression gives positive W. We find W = -2.3 Hz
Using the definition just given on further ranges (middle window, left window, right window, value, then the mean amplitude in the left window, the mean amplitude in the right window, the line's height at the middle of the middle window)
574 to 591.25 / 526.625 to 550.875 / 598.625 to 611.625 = 2.1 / 1.59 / 1.63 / 1.62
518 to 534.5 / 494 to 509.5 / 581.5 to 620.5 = -2.1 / 1.47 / 1.51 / 1.48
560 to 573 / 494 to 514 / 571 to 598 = -0.4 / 1.42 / 1.45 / 1.44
